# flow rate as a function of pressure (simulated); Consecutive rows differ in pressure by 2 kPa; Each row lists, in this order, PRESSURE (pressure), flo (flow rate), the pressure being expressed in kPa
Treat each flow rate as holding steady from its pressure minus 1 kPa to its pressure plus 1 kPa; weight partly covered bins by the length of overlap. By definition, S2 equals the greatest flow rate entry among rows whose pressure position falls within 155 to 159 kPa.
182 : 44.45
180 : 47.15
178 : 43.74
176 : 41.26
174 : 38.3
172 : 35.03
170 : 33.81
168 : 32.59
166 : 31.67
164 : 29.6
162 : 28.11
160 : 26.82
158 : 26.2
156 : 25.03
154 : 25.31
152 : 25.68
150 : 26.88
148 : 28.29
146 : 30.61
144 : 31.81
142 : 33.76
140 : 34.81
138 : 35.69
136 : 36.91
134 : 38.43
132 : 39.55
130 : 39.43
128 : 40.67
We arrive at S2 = 26.2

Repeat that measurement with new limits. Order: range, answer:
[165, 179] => 43.74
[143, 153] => 31.81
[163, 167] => 31.67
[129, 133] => 39.55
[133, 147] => 38.43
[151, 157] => 25.68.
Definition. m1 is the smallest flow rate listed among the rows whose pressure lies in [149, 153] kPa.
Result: 25.68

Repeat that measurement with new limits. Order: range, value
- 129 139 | 35.69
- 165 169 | 31.67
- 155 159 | 25.03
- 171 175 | 35.03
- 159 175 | 26.82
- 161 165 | 28.11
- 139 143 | 33.76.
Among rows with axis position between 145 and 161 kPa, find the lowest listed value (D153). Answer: 25.03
